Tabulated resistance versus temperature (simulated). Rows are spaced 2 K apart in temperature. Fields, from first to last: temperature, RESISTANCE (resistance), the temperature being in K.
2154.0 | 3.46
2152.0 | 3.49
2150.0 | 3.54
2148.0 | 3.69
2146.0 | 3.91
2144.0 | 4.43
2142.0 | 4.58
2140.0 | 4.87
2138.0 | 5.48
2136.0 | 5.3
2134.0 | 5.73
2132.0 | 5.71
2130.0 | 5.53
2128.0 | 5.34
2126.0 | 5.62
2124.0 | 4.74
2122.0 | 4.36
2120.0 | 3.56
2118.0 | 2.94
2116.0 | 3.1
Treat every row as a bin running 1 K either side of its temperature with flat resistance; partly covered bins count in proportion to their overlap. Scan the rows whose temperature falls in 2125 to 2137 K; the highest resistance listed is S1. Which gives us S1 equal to 5.73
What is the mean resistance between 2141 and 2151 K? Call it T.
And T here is 4.03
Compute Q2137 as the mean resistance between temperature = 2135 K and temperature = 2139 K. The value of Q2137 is 5.39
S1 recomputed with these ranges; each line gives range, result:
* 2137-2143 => 5.48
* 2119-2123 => 4.36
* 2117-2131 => 5.62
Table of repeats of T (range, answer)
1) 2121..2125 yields 4.55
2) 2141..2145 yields 4.5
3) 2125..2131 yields 5.5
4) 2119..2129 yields 4.72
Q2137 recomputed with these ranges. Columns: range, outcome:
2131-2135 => 5.72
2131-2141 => 5.42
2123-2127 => 5.18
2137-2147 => 4.65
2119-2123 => 3.96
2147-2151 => 3.62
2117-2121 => 3.25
